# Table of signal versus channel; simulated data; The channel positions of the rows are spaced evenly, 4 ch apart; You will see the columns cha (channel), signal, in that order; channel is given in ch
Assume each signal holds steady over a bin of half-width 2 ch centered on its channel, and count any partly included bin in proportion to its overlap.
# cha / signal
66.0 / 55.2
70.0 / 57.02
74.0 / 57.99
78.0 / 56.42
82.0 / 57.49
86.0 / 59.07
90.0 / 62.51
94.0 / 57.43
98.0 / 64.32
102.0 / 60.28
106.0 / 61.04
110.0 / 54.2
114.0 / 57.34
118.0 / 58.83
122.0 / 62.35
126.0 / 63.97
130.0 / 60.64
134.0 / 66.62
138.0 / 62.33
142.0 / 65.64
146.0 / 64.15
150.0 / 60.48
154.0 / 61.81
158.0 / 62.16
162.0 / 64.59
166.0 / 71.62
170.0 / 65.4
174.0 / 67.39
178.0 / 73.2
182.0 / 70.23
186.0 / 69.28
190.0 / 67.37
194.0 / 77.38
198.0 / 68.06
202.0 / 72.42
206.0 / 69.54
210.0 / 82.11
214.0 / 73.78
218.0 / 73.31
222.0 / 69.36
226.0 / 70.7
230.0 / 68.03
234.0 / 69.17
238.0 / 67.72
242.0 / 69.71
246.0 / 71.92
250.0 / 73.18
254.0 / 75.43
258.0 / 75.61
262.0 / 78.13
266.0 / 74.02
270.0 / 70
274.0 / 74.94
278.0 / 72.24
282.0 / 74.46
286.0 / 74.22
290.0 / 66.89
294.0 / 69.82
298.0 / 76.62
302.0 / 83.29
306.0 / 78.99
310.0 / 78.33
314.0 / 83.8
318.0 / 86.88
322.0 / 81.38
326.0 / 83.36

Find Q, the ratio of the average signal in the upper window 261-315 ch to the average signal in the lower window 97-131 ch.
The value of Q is 1.25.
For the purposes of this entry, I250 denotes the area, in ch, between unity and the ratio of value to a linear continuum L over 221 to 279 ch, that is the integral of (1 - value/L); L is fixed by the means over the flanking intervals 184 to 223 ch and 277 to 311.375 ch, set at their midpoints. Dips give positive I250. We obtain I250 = 1.3 ch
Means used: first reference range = 72.3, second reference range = 75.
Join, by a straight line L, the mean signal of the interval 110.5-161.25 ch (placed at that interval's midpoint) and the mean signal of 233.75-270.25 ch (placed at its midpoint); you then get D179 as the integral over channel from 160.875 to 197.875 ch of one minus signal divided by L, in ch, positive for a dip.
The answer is -2.01 ch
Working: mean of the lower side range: 62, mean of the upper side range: 72.8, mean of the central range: 69.6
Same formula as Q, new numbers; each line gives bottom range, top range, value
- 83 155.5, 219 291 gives 1.18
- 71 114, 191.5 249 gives 1.22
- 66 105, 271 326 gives 1.31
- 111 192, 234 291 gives 1.13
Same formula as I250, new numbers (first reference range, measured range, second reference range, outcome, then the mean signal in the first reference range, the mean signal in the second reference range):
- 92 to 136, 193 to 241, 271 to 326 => -1.3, 60.6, 77.2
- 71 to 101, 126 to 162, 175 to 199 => 1.5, 59.3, 70.9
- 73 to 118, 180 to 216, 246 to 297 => -2.6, 58.9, 73.3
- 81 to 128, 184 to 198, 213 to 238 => -0.7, 60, 70.4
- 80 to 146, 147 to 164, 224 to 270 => 0.6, 61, 72.1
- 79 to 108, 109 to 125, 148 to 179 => 0.8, 60.2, 65.6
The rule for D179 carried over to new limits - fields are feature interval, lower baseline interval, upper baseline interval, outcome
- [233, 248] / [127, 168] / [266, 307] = 0.2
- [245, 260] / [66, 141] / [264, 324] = -0.3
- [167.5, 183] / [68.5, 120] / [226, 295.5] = -0.9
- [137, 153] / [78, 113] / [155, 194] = 0.4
